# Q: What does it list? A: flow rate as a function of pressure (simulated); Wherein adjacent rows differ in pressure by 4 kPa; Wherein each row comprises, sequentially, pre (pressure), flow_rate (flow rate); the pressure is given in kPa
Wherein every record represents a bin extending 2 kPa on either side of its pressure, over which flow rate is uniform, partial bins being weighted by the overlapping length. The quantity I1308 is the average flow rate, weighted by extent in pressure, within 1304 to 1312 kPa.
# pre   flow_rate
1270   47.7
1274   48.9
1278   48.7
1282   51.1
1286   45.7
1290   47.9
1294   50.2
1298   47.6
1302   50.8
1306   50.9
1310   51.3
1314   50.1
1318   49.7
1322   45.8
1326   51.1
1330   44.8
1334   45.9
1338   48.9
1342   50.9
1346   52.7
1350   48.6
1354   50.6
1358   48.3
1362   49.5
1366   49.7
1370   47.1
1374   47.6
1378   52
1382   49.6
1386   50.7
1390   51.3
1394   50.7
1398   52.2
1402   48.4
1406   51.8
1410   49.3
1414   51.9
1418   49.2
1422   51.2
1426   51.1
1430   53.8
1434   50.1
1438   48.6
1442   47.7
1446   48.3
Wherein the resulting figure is 51.1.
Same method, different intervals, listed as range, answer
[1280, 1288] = 48.4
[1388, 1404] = 50.6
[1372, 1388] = 50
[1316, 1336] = 47.5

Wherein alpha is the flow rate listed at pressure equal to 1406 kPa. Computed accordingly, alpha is 51.8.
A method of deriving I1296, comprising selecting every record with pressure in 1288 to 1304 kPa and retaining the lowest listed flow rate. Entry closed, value 47.6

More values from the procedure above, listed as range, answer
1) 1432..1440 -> 48.6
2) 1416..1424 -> 49.2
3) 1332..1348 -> 45.9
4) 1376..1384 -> 49.6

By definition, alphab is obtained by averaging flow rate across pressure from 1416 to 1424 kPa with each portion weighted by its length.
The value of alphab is 50.2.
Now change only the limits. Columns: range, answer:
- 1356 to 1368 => 49.2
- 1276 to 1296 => 48.7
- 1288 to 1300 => 48.6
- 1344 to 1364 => 49.9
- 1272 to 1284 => 49.6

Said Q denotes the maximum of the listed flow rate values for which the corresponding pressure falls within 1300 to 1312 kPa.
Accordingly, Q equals 51.3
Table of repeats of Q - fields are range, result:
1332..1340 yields 48.9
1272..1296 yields 51.1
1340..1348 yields 52.7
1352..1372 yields 50.6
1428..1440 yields 53.8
